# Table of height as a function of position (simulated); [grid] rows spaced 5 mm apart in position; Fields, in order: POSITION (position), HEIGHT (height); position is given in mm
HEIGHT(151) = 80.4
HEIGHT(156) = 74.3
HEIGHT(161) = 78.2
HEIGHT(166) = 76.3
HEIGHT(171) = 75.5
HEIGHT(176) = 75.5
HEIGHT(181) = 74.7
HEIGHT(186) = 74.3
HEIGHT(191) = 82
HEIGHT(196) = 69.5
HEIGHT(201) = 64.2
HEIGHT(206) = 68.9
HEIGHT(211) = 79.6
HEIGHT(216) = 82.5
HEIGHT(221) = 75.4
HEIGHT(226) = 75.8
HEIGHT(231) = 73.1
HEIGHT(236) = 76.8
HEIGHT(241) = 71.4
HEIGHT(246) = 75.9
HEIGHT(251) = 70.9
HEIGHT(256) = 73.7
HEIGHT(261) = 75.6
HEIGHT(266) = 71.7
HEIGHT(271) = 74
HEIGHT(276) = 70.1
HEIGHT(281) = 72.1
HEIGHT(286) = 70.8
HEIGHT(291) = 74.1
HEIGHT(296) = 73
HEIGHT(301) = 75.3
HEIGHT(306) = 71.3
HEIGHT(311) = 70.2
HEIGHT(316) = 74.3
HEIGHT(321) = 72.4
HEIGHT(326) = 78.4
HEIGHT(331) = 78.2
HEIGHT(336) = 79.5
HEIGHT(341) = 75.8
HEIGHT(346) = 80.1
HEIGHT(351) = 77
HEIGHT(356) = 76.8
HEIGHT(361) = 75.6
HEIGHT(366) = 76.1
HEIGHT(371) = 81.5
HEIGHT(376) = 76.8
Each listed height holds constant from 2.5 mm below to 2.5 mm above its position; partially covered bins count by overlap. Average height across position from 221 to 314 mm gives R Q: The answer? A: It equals 73.2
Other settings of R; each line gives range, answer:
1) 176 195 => 76.2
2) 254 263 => 74.7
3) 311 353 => 76.6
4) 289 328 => 73.6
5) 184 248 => 74.6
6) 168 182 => 75.3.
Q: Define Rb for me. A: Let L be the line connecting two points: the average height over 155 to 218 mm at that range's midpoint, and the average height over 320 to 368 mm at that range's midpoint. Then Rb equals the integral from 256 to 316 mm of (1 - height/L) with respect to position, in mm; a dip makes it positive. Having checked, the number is 2.9 mm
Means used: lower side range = 75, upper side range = 77.1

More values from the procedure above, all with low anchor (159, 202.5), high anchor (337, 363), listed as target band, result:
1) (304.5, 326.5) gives 1.1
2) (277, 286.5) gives 0.6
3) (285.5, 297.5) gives 0.5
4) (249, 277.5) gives 1.2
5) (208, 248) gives -0.5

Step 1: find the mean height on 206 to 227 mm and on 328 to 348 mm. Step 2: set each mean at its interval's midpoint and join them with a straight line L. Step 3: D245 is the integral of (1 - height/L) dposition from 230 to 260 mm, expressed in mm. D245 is 1.5 mm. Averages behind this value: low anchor 77.4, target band 73.8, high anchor 78.4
